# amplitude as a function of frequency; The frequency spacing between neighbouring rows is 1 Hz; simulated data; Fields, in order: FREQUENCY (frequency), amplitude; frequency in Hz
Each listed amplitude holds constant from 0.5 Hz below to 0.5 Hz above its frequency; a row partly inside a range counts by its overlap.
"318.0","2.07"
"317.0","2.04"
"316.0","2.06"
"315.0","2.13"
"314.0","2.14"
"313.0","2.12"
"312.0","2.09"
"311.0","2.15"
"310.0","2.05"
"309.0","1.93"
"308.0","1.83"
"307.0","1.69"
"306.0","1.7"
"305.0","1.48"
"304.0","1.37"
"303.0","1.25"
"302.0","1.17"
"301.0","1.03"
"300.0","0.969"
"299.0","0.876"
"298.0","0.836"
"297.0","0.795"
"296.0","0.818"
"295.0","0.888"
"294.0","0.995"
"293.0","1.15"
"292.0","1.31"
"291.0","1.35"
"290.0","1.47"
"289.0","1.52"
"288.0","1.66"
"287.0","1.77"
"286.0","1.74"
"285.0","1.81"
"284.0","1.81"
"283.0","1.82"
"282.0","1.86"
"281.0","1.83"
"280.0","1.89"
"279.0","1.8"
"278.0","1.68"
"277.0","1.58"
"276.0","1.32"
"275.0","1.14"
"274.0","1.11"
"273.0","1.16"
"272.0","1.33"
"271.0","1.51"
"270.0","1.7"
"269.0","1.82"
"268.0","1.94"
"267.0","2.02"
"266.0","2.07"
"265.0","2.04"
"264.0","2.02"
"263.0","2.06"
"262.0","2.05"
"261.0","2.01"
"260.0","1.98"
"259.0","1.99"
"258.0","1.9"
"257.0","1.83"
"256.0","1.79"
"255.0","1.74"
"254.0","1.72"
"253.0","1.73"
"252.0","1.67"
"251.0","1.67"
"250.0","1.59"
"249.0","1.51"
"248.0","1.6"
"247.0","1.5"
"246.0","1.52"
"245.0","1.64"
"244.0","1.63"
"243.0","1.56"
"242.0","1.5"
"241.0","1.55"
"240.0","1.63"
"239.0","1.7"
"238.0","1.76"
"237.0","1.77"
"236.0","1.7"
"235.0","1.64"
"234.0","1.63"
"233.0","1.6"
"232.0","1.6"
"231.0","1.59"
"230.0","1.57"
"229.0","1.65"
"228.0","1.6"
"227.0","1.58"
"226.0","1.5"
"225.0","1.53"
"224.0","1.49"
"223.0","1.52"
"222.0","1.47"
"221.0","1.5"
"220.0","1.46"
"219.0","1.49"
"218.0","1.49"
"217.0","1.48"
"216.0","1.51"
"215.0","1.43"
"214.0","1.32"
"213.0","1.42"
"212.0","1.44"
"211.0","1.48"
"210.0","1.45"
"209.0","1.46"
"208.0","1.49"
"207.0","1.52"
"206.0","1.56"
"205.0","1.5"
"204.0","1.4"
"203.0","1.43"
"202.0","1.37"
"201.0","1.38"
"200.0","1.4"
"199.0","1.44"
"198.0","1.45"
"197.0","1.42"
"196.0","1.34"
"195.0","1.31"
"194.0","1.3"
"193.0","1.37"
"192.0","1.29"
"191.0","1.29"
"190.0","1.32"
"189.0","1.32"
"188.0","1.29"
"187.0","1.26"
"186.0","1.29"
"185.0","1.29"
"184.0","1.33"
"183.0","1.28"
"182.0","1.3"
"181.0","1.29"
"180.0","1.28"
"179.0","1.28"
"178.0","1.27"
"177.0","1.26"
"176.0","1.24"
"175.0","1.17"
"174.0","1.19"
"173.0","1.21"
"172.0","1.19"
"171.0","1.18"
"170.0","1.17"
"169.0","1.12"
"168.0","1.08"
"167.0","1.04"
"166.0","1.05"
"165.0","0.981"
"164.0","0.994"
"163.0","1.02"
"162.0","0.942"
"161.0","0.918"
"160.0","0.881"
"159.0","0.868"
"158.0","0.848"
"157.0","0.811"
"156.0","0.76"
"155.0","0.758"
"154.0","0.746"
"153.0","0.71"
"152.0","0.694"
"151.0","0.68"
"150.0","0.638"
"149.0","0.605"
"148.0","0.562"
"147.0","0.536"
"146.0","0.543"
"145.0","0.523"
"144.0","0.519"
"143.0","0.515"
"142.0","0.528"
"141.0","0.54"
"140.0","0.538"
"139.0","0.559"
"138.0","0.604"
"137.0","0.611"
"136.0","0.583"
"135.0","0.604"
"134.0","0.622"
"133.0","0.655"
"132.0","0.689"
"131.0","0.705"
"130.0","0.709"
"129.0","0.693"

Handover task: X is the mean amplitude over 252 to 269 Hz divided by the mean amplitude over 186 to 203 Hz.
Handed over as 1.4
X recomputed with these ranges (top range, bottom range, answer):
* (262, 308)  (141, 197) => 1.47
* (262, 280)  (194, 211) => 1.18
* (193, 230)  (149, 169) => 1.69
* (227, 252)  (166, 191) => 1.31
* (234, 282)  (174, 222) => 1.24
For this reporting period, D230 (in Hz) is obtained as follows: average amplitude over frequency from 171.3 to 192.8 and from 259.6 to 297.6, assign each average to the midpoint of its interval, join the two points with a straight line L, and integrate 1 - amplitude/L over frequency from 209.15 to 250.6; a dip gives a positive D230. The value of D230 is -3.4 Hz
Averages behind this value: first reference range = 1.27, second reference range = 1.6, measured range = 1.55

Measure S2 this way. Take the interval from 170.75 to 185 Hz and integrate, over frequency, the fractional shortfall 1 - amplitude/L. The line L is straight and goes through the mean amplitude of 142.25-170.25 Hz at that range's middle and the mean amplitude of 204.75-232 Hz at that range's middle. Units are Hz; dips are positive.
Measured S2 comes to -2.8 Hz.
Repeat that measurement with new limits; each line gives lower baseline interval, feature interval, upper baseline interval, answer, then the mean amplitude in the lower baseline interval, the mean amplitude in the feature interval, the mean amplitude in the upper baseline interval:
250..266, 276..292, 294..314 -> -0.6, 1.88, 1.68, 1.43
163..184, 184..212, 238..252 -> -1.4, 1.18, 1.39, 1.59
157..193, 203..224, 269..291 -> -2.4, 1.16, 1.47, 1.6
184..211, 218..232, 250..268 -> 0.7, 1.38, 1.54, 1.89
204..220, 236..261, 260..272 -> 1.0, 1.47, 1.69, 1.91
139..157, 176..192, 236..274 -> -4.9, 0.616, 1.29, 1.73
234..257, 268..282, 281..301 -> -1.0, 1.65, 1.55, 1.34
